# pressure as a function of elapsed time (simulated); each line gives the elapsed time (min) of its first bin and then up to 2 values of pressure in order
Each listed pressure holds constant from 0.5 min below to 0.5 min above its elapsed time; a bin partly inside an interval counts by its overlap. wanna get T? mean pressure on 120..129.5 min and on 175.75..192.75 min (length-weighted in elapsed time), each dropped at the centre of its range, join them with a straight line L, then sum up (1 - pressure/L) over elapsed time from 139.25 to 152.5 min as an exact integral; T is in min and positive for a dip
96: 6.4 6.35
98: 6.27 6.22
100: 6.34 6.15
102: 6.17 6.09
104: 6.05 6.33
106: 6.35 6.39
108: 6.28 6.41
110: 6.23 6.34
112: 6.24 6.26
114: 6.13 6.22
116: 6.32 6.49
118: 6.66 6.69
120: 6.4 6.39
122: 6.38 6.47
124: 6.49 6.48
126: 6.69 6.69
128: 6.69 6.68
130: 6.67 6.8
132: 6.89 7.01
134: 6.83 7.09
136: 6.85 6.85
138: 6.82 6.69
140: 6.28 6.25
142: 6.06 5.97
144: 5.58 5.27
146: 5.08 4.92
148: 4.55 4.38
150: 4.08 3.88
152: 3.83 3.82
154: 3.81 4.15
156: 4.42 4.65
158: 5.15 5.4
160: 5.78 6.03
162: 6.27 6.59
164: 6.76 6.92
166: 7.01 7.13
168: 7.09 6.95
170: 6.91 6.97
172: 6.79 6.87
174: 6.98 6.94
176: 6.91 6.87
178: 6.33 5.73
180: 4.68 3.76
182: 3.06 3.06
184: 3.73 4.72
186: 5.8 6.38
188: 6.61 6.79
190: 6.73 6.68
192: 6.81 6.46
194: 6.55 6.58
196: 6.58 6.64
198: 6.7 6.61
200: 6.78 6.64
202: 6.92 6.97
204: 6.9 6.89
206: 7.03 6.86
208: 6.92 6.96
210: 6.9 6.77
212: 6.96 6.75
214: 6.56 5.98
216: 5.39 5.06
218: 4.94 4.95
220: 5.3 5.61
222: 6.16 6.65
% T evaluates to 2.3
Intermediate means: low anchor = 6.54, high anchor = 5.56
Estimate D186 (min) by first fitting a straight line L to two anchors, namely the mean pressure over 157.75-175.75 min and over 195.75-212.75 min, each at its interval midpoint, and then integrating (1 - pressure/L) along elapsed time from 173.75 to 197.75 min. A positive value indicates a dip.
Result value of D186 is 3.0 min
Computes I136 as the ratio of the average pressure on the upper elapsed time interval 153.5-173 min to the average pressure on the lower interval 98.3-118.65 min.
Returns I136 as 1.0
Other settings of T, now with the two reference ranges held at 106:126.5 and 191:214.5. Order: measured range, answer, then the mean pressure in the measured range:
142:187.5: 7.5 min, 5.52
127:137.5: -0.6 min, 6.83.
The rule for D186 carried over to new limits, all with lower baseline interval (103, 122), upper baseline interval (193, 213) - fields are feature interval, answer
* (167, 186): 2.34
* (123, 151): 1.38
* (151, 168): 2.83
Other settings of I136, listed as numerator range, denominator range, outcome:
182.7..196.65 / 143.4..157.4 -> 1.35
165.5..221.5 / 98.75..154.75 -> 1.03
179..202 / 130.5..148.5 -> 0.94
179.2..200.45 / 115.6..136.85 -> 0.87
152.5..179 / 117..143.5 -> 0.93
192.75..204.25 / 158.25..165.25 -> 1.08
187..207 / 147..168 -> 1.28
